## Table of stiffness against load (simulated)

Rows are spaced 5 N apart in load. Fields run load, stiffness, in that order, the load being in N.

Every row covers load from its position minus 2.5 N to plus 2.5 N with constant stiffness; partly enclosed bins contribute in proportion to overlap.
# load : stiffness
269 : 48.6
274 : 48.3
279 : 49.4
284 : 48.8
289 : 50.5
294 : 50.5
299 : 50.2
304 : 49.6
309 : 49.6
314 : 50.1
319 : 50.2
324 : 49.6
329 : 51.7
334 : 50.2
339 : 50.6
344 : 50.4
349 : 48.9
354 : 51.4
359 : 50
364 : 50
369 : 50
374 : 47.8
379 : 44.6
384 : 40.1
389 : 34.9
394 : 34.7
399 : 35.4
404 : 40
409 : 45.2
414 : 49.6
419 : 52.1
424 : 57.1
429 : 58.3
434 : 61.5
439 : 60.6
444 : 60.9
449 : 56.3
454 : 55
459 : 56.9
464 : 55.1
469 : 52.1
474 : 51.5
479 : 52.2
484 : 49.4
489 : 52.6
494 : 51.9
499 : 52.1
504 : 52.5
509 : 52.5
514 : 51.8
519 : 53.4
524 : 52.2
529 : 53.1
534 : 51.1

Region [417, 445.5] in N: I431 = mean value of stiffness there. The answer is 58.4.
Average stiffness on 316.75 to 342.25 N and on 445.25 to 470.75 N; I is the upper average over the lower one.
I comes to 1.1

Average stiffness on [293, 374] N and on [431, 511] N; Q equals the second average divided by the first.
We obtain 1.09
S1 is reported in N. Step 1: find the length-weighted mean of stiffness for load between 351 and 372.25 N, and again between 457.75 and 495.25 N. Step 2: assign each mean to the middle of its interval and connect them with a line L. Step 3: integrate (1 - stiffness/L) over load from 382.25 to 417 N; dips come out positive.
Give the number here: 7.4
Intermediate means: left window 50.2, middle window 40.2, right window 52.6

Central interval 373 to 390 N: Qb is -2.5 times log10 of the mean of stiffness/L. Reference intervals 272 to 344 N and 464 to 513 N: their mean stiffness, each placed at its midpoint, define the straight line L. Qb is 0.208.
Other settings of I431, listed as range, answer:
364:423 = 43.8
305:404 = 46.7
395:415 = 41.4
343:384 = 48.5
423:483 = 56.3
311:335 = 50.4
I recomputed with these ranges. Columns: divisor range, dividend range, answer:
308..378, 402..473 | 1.09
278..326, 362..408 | 0.84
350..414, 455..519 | 1.20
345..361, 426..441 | 1.20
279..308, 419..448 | 1.18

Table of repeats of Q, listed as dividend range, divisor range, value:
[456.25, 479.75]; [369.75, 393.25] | 1.28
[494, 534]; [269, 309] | 1.06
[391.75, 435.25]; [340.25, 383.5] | 0.98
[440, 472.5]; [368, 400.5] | 1.37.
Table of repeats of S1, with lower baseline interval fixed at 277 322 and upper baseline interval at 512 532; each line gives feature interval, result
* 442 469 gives -2.36 N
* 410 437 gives -2.01 N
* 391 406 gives 4.28 N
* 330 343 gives -0.06 N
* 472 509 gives 0.30 N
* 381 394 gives 3.50 N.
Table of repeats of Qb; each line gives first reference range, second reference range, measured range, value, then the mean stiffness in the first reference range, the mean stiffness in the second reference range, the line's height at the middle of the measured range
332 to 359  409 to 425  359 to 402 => 0.19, 50.3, 51.3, 50.8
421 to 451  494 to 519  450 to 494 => 0.05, 59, 52.3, 55.6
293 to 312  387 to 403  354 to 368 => -0.23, 49.9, 35.5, 40.8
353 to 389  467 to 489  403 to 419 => 0.04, 46.7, 51.4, 48.4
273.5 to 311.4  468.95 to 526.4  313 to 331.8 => -0.01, 49.7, 52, 50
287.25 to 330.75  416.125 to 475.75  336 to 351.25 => 0.04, 50.2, 56.5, 51.8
